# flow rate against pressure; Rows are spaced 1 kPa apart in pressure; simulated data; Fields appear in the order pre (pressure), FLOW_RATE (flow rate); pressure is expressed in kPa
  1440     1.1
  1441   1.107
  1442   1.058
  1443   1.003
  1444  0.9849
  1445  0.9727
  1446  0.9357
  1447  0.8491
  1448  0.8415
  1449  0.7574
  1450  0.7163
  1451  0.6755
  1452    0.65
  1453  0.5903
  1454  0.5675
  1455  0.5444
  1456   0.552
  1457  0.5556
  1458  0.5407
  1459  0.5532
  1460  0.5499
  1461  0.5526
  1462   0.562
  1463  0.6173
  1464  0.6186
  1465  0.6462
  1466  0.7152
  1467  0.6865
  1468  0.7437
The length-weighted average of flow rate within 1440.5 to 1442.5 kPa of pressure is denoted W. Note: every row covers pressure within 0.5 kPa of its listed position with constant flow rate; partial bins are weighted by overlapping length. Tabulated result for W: 1.08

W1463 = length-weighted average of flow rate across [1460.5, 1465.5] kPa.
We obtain 0.599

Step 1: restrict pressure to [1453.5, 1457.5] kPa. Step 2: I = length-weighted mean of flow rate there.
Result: 0.555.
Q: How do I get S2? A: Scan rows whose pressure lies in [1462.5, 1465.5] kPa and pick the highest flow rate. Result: 0.6462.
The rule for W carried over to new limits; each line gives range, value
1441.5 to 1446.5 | 0.991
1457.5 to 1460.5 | 0.548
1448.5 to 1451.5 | 0.716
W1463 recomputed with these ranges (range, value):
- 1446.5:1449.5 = 0.816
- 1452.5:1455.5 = 0.567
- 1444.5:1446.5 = 0.954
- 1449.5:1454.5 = 0.64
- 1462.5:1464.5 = 0.618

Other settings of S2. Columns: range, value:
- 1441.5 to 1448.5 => 1.058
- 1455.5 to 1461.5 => 0.5556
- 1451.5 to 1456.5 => 0.65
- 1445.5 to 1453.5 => 0.9357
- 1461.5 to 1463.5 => 0.6173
